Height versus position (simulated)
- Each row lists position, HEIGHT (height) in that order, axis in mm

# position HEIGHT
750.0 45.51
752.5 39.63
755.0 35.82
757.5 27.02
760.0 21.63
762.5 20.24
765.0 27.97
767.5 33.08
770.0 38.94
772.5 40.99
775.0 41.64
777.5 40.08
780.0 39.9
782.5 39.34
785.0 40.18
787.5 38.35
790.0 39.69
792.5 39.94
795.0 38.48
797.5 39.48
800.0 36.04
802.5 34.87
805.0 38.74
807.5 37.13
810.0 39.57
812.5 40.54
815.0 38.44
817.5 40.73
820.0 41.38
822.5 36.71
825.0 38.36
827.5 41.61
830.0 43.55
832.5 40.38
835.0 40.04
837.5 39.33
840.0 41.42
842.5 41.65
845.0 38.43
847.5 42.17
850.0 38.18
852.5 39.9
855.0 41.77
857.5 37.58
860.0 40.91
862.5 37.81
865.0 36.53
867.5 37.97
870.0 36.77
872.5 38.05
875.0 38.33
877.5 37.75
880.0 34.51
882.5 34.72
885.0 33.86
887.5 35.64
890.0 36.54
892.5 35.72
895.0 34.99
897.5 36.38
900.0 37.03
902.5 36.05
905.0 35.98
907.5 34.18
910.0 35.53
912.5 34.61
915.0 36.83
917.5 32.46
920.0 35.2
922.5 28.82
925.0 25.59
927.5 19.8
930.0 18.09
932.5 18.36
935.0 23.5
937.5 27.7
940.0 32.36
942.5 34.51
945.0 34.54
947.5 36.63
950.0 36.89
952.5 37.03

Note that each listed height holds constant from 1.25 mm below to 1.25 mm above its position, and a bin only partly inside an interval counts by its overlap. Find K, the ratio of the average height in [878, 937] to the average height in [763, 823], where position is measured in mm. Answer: 0.8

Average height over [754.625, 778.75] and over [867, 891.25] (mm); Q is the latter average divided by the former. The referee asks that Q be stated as 1.1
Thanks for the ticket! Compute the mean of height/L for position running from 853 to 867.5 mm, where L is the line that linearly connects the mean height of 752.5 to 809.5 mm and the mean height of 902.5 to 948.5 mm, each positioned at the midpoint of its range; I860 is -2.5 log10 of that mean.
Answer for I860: -0.18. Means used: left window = 36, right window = 30.4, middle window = 38.9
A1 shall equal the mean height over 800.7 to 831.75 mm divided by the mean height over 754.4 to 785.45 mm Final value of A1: 1.15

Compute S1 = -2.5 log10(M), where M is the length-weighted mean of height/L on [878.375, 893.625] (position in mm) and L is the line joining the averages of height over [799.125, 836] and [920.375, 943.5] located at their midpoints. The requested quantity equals -0.13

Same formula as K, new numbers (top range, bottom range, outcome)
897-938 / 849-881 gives 0.79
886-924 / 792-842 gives 0.89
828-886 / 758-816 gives 1.06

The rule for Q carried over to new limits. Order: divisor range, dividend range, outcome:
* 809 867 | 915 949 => 0.72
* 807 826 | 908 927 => 0.82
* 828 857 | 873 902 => 0.89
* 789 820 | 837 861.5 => 1.04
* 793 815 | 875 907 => 0.94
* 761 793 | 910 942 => 0.77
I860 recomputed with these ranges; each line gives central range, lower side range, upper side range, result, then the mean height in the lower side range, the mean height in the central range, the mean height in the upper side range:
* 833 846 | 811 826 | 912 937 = -0.09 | 39.4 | 40.2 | 27.1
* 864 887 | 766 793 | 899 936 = -0.11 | 39.2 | 36.5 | 30.1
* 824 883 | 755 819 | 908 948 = -0.18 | 36.5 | 39.1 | 29.6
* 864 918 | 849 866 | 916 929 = -0.08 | 39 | 36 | 28.3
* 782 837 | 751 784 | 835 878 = -0.07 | 34.5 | 39.3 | 39.1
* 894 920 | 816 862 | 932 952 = -0.03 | 40.2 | 35.4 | 31.3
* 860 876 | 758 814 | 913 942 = -0.20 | 36.6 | 37.8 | 27.5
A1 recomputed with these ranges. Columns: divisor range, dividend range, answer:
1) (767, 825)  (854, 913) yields 0.94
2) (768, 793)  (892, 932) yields 0.81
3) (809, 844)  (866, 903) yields 0.90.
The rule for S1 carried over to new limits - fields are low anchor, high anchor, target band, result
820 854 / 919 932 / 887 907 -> -0.21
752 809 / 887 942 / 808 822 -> -0.14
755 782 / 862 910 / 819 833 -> -0.16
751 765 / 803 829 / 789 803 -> -0.07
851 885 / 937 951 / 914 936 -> 0.31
